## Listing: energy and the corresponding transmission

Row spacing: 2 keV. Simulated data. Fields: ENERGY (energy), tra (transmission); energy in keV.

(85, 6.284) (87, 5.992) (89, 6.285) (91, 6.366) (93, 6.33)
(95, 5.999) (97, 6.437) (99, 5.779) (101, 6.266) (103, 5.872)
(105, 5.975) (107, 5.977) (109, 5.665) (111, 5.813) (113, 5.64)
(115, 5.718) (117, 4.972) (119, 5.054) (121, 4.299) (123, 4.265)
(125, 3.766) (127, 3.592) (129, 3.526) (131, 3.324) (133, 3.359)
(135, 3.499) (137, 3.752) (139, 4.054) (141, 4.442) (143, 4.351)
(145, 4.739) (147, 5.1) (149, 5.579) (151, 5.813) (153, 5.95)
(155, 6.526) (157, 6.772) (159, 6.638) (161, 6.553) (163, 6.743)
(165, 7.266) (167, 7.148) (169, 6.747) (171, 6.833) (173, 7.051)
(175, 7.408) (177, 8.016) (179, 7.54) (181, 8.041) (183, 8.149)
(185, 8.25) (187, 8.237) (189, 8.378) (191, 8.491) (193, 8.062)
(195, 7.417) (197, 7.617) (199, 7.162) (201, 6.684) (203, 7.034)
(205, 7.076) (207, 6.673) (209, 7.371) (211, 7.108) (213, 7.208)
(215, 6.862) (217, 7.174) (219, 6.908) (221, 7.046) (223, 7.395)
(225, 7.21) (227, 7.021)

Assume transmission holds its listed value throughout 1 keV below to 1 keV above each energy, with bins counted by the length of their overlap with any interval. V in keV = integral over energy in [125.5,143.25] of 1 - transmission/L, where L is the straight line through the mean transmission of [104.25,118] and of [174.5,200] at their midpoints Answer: 7.3 keV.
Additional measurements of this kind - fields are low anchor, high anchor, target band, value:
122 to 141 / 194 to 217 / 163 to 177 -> -4.17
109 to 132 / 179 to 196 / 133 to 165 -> 4.09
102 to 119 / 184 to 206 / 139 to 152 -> 3.15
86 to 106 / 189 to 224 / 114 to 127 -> 3.64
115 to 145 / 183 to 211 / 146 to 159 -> -1.80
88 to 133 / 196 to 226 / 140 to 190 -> -3.44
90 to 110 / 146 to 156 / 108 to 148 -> 9.97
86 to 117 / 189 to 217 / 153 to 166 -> 0.11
